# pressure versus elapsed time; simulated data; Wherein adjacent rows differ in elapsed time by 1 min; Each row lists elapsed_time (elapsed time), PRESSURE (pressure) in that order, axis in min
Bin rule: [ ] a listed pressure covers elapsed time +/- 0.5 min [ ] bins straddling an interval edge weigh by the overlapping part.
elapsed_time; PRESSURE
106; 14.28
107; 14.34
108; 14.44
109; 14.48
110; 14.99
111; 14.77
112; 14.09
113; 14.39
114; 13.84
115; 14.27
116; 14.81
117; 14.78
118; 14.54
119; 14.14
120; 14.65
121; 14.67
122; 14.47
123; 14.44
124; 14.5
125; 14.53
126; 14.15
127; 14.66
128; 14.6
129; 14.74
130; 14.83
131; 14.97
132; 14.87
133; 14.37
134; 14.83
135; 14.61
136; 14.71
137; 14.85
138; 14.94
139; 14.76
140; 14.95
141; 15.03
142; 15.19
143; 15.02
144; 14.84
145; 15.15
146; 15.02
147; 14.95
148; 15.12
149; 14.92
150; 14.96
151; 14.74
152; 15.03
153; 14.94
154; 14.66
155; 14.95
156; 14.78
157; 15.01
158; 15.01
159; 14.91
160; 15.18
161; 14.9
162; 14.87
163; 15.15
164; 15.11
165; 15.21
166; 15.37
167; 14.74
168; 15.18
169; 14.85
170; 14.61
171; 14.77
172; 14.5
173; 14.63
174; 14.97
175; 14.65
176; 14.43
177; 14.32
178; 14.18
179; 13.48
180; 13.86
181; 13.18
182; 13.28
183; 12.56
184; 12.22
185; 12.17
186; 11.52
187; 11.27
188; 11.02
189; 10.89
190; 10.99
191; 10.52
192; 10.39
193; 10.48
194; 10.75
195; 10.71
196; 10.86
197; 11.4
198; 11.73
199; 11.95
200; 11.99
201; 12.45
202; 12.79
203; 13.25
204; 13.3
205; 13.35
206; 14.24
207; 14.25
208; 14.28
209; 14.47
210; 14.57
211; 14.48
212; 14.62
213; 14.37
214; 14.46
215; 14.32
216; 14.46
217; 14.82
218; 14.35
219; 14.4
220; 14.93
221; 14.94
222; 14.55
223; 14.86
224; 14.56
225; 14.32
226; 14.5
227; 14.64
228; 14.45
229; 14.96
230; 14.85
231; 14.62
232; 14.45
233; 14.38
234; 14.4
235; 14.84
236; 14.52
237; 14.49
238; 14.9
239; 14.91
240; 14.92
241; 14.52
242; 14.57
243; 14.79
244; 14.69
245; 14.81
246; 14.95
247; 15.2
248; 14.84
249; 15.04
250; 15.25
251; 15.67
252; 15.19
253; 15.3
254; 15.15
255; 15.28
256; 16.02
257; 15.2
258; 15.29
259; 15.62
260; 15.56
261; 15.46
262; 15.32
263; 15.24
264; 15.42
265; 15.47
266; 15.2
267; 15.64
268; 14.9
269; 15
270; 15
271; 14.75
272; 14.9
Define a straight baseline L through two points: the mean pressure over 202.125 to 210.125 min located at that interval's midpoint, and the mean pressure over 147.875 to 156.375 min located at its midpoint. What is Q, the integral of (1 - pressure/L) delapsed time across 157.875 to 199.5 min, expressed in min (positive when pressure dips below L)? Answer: 3.4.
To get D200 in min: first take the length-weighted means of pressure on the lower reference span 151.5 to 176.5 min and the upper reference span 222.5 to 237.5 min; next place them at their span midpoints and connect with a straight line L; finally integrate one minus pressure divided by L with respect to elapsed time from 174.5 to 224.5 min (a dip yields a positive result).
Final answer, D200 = 5.5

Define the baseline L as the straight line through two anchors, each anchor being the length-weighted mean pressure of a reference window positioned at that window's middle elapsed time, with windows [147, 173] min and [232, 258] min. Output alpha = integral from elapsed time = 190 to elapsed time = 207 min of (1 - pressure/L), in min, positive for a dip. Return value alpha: 3.43 min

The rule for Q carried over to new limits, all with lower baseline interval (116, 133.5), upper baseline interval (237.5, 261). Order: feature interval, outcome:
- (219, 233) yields 0.35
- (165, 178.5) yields 0.06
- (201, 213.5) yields 0.84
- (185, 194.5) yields 2.51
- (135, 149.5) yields -0.28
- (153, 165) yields -0.19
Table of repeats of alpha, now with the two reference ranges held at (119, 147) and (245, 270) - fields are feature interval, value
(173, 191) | 2.5 min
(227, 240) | 0.4 min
